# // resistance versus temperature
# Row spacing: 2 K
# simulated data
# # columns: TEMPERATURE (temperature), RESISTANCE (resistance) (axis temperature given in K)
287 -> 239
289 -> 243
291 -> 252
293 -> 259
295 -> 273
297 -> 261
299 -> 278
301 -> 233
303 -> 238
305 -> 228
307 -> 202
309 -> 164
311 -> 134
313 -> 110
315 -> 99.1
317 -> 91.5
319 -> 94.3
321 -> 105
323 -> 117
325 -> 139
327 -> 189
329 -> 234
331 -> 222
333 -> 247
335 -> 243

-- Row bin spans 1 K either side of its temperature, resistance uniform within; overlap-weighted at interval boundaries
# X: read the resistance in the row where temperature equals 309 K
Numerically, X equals 164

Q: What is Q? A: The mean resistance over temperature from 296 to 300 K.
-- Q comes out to 270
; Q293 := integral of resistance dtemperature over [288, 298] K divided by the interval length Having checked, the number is 258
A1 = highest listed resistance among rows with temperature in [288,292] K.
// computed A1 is 252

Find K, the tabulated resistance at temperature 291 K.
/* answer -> 252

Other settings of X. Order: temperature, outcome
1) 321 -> 105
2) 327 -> 189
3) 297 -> 261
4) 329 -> 234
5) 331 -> 222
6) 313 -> 110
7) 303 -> 238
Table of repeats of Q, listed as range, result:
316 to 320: 92.9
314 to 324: 101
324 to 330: 187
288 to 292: 248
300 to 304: 236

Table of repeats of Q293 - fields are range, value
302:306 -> 233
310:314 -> 122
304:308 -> 215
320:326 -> 120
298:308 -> 236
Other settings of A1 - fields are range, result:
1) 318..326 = 139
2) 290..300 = 278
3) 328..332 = 234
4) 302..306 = 238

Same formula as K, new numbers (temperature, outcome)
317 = 91.5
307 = 202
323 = 117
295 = 273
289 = 243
